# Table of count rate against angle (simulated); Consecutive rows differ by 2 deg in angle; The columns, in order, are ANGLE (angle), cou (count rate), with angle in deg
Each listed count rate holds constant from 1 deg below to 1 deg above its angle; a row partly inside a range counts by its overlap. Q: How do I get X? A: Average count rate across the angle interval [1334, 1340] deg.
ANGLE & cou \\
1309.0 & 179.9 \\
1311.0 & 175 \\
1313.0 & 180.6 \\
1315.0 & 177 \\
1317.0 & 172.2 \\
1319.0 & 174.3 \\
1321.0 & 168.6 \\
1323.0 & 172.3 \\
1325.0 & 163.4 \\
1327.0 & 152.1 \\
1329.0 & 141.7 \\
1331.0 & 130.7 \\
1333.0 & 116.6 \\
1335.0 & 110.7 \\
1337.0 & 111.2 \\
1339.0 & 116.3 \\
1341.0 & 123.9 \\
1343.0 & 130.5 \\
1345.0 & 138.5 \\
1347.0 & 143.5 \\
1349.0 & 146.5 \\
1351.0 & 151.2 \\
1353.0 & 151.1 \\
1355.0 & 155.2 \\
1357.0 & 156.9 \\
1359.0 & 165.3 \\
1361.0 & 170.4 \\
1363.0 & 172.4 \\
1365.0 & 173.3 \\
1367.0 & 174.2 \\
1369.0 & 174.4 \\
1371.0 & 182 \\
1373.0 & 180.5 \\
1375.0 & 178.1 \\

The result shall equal 113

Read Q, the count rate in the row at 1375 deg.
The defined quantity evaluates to 178.1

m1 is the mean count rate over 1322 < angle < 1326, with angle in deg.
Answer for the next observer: 168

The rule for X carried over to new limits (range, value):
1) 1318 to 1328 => 166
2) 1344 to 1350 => 143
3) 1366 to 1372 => 177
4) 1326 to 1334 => 135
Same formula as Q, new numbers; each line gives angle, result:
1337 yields 111.2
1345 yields 138.5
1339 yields 116.3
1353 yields 151.1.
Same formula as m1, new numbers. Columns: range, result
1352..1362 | 160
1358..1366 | 170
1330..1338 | 117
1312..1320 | 176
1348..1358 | 152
